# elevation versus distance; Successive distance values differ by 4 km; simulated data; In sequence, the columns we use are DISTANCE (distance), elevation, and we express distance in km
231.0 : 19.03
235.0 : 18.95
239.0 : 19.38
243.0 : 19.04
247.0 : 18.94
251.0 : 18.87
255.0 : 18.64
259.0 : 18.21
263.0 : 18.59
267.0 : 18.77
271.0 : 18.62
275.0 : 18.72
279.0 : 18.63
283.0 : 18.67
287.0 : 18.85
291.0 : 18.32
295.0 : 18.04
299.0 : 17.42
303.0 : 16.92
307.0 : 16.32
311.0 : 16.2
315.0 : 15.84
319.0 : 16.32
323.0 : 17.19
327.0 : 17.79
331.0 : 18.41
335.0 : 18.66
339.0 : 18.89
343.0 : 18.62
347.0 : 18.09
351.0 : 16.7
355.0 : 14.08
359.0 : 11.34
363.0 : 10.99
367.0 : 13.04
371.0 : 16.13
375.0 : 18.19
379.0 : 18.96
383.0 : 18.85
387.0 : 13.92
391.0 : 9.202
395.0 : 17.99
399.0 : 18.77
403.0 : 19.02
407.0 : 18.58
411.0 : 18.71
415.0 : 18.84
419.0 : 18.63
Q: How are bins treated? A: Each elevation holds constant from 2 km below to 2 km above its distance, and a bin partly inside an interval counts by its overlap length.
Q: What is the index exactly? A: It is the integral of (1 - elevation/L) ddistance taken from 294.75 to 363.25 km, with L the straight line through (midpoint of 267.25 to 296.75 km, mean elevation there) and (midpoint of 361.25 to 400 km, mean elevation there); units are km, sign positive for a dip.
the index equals 2.0 km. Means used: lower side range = 18.6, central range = 16.6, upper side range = 15.6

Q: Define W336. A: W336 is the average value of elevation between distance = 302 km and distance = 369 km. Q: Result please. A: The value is 16.2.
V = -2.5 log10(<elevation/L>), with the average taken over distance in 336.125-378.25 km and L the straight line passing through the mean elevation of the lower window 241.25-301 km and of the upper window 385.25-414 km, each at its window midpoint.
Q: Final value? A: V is 0.10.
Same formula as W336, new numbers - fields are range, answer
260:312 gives 18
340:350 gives 18.2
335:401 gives 15.9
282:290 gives 18.7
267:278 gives 18.7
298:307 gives 17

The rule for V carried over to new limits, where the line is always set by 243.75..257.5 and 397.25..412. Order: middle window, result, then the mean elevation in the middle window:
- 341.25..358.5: 0.150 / 16.4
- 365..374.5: 0.233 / 15.2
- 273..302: 0.028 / 18.3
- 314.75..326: 0.131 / 16.7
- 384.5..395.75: 0.362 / 13.5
